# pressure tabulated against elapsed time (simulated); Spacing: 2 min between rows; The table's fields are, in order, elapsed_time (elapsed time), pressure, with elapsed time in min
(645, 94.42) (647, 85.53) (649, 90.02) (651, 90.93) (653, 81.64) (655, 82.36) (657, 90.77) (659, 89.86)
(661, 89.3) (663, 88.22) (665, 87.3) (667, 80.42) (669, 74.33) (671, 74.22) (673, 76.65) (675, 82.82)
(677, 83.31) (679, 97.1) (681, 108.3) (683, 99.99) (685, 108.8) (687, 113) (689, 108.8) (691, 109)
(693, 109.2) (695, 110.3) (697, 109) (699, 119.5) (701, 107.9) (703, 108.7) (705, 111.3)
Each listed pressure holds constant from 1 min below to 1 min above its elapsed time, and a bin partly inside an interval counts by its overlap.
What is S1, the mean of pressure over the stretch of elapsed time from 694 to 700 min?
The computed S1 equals 113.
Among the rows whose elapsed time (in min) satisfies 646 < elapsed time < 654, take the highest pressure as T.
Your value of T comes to 90.93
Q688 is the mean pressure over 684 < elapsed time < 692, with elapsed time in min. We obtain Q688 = 110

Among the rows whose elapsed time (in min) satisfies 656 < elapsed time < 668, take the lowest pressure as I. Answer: 80.42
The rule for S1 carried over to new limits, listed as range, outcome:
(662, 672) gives 80.9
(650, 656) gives 85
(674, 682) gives 92.9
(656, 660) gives 90.3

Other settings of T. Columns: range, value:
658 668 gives 89.86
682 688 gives 113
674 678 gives 83.31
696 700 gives 119.5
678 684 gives 108.3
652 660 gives 90.77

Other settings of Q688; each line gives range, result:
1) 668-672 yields 74.3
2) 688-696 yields 109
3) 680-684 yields 104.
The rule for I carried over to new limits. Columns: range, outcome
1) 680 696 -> 99.99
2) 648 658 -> 81.64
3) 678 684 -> 97.1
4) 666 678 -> 74.22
